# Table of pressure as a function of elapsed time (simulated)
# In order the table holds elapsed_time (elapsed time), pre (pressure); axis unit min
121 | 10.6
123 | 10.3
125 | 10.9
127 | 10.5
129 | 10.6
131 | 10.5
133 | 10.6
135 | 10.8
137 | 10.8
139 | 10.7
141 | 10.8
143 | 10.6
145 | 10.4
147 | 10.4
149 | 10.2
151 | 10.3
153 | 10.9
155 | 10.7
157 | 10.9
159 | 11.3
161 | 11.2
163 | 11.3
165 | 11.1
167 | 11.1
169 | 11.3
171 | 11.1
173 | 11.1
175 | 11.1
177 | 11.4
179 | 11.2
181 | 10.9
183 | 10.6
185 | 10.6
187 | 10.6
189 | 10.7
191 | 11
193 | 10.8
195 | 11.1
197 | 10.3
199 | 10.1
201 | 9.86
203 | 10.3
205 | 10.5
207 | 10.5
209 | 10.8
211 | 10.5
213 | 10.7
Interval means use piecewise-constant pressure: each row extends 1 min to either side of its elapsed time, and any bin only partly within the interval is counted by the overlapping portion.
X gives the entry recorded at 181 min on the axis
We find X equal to 10.9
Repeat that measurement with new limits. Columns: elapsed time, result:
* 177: 11.4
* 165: 11.1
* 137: 10.8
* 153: 10.9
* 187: 10.6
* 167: 11.1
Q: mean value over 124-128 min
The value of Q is 10.7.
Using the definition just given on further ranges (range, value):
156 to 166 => 11.2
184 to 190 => 10.6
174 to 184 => 11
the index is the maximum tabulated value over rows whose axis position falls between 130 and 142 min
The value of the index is 10.8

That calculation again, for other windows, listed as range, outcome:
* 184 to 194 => 11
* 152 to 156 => 10.9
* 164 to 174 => 11.3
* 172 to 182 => 11.4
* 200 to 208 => 10.5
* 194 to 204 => 11.1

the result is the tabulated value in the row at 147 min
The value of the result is 10.4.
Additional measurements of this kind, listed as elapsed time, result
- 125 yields 10.9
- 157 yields 10.9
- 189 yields 10.7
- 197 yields 10.3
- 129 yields 10.6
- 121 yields 10.6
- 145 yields 10.4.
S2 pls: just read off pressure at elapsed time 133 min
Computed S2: 10.6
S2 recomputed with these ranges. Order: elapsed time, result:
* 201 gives 9.86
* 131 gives 10.5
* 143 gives 10.6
